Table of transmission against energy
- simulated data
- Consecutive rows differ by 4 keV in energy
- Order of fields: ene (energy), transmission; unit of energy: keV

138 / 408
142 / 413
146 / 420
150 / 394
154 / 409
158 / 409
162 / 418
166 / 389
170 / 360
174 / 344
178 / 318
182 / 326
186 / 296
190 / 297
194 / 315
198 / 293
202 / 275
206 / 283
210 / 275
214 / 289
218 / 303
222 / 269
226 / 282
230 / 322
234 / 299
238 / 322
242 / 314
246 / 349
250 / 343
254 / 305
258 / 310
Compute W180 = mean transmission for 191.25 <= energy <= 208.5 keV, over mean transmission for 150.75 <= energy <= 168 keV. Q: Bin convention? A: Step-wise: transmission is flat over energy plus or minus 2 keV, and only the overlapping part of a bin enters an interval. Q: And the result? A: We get 0.72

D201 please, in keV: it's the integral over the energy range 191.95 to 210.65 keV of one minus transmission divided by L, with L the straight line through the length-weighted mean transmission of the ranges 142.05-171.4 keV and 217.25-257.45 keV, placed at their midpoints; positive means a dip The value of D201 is 3.3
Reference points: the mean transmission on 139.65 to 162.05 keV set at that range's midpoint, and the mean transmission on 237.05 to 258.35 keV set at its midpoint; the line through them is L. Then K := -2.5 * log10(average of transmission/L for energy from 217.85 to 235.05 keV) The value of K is 0.17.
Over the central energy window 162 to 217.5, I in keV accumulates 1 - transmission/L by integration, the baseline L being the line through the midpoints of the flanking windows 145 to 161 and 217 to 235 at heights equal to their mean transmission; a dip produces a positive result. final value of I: 5.6 keV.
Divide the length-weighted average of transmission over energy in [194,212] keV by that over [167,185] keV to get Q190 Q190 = 0.84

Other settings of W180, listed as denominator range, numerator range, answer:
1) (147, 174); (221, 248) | 0.79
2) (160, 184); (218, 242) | 0.84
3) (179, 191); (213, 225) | 0.93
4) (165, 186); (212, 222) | 0.85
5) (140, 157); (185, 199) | 0.74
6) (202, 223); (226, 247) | 1.11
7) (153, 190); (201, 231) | 0.80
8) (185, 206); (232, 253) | 1.10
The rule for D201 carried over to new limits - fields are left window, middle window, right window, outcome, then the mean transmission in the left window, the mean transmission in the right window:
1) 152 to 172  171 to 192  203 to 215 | 1.9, 397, 281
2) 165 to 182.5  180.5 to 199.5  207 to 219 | 1.0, 347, 287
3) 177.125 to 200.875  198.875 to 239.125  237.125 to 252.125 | 3.7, 306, 333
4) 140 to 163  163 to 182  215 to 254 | 1.6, 410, 311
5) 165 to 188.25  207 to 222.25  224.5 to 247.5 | 1.7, 336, 315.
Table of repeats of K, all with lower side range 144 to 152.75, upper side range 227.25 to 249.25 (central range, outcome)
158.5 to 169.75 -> -0.014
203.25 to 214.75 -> 0.235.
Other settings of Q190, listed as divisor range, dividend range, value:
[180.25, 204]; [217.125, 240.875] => 1.00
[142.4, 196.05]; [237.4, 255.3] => 0.90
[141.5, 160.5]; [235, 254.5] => 0.80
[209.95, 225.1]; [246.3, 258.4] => 1.14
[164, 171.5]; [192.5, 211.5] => 0.77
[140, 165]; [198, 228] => 0.69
